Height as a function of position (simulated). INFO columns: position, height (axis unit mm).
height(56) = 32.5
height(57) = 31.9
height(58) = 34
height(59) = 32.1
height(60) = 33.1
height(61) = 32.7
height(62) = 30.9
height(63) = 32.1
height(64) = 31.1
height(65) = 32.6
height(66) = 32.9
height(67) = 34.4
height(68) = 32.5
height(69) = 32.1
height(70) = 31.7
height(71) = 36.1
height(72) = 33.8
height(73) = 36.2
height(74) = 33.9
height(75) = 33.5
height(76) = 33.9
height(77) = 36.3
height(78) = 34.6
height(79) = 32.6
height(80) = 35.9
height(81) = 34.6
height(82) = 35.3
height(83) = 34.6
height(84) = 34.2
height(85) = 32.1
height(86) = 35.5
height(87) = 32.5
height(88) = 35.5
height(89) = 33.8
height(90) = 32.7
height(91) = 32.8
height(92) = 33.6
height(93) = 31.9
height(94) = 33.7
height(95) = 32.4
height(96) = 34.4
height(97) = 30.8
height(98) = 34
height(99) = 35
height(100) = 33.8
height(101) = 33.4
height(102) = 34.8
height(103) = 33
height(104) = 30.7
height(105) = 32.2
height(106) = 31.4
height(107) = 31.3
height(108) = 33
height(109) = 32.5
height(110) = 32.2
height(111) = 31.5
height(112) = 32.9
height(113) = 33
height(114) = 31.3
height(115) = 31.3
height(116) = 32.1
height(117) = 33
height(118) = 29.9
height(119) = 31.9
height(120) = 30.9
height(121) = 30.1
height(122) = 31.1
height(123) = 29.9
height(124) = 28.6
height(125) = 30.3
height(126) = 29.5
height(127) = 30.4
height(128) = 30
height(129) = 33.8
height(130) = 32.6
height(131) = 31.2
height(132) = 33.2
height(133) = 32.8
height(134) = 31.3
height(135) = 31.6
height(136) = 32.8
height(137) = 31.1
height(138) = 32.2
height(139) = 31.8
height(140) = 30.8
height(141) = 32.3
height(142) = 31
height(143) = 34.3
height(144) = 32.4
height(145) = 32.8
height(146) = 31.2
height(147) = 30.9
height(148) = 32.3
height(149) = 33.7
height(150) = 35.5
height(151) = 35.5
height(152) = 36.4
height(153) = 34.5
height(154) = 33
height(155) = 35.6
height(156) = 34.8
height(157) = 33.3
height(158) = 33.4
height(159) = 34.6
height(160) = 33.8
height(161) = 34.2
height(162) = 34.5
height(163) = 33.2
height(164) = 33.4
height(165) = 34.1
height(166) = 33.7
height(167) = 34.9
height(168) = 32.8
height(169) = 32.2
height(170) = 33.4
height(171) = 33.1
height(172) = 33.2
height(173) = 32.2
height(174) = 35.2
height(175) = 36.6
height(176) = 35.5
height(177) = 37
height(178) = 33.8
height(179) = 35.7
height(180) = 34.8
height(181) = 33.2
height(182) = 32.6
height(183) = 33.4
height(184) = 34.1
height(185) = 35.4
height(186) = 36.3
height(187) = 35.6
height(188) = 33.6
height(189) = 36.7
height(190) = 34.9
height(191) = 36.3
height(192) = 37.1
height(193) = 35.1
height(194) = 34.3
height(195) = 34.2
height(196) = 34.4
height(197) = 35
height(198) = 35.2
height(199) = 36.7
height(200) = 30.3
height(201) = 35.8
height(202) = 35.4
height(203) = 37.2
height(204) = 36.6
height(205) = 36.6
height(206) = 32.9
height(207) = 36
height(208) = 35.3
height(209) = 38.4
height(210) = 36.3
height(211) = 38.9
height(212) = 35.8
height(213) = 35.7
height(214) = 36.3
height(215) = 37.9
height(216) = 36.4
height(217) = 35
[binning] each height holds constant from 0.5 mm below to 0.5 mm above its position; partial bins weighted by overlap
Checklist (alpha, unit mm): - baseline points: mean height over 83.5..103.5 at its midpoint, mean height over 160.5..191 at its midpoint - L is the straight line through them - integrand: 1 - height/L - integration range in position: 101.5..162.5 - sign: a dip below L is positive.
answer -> 2.8 mm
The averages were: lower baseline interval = 33.5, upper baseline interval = 34.3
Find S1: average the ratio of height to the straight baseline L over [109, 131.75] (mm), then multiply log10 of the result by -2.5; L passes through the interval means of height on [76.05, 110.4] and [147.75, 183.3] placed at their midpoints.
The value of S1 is 0.081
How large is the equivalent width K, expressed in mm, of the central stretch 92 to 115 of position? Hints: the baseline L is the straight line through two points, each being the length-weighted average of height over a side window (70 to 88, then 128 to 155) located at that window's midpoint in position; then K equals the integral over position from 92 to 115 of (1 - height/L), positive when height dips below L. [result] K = 0.73 mm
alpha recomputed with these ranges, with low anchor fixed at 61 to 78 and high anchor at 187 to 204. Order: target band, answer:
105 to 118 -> 0.7 mm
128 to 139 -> 0.7 mm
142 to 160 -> 0.4 mm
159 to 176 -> 0.5 mm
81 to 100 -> 0.0 mm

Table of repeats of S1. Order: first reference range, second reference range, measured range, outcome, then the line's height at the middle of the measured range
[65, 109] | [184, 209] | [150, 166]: 0.01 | 34.7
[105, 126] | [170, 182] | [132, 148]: 0.02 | 32.6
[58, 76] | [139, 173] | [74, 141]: 0.02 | 33.2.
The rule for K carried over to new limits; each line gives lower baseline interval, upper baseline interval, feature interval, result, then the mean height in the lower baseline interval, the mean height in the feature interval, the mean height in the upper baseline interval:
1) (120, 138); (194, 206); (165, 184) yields -0.21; 31.2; 34.1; 35.1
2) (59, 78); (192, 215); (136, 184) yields 1.77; 33.3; 33.6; 35.6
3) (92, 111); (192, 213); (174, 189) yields 0.03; 32.8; 34.9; 35.6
